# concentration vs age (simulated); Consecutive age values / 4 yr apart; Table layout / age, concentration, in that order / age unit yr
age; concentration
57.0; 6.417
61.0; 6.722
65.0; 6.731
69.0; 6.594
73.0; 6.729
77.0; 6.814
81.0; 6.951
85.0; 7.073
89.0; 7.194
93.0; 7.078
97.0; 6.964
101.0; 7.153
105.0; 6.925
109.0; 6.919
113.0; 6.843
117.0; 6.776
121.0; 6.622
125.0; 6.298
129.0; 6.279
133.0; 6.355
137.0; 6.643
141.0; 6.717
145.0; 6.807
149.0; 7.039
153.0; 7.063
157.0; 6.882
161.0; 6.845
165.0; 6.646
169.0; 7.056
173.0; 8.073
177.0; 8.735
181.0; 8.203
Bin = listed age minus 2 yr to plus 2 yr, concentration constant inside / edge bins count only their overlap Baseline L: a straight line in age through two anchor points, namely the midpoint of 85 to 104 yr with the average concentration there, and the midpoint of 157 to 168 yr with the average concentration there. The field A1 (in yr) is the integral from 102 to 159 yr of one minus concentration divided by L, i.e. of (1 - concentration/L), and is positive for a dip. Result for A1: 1.6 yr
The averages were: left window 7.09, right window 6.8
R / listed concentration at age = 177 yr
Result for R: 8.735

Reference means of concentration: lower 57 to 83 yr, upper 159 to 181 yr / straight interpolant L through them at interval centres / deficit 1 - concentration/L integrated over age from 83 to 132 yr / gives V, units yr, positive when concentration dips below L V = 1.35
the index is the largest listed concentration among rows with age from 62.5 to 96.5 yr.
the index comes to 7.194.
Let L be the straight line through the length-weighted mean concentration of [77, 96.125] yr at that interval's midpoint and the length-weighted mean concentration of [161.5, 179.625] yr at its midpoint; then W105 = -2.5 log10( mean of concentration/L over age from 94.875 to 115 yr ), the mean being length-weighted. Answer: 0.03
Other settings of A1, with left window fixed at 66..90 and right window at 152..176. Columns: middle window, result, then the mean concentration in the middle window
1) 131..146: 0.97 yr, 6.62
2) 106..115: 0.12 yr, 6.89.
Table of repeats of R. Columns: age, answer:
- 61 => 6.722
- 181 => 8.203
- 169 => 7.056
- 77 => 6.814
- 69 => 6.594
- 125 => 6.298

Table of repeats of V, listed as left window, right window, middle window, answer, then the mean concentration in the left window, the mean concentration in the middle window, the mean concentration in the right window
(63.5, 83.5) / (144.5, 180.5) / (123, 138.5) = 1.6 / 6.77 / 6.39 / 7.3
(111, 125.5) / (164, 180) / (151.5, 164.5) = 1.0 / 6.67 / 6.89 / 7.72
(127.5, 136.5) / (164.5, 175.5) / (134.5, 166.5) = 0.2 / 6.37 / 6.83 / 7.41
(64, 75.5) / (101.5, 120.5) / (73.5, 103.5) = -1.1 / 6.69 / 7.02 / 6.87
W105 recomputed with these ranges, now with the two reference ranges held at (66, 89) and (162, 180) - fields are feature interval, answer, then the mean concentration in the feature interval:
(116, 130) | 0.12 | 6.49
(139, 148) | 0.09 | 6.79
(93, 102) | 0.00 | 7.05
